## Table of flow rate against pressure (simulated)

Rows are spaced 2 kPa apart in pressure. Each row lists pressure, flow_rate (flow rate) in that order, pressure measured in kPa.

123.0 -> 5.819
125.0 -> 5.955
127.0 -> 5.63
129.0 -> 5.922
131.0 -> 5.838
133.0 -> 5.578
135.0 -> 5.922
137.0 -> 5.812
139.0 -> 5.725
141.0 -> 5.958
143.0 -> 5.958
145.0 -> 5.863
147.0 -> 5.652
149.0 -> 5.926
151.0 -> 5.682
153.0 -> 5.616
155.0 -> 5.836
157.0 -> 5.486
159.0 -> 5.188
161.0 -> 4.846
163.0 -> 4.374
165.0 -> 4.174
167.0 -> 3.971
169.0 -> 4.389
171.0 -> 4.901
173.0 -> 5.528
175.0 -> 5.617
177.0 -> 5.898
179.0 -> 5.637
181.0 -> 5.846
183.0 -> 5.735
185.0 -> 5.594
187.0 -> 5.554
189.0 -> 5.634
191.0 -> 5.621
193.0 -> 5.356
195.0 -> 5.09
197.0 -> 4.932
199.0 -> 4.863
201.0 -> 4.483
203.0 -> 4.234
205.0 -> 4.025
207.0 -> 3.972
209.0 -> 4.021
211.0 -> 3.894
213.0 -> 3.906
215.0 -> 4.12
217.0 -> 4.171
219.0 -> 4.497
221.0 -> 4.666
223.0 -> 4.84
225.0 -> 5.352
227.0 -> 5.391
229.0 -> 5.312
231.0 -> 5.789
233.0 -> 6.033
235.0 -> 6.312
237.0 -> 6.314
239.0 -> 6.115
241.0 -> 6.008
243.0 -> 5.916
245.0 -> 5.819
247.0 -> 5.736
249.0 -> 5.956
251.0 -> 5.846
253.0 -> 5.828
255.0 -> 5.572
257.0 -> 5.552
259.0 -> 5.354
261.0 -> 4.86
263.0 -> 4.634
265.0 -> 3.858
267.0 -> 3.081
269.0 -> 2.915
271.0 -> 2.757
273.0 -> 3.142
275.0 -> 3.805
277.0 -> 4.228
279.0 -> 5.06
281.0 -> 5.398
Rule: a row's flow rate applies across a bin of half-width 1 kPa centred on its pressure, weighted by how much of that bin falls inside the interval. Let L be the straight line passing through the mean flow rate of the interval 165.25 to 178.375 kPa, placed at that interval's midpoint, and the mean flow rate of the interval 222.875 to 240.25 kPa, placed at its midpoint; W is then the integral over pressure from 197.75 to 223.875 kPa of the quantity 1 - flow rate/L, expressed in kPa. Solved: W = 5.8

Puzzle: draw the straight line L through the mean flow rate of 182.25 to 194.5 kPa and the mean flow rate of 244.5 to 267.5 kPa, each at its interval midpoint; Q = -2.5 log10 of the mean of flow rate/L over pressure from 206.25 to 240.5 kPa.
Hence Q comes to 0.08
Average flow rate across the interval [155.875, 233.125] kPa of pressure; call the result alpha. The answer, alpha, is 4.94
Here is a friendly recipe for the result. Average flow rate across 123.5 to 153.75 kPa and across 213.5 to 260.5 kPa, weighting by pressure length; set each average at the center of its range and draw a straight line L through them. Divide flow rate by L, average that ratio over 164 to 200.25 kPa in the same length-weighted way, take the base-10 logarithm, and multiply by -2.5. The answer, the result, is 0.08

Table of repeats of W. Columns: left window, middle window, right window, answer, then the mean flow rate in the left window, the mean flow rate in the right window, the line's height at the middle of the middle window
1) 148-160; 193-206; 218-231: 1.5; 5.62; 5.07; 5.27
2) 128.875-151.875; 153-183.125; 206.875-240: 2.1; 5.82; 5.01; 5.55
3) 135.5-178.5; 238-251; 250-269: -2.6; 5.36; 4.85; 4.92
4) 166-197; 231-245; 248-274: -3.7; 5.34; 4.57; 4.79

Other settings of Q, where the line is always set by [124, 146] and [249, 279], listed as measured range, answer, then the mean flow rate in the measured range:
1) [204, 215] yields 0.26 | 3.98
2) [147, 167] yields 0.08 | 5.19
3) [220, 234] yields -0.10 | 5.34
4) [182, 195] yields -0.06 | 5.54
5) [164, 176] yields 0.15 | 4.76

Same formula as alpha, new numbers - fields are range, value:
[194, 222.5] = 4.36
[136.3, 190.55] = 5.42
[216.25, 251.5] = 5.57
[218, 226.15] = 4.85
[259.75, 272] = 3.72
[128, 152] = 5.82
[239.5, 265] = 5.53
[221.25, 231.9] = 5.29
